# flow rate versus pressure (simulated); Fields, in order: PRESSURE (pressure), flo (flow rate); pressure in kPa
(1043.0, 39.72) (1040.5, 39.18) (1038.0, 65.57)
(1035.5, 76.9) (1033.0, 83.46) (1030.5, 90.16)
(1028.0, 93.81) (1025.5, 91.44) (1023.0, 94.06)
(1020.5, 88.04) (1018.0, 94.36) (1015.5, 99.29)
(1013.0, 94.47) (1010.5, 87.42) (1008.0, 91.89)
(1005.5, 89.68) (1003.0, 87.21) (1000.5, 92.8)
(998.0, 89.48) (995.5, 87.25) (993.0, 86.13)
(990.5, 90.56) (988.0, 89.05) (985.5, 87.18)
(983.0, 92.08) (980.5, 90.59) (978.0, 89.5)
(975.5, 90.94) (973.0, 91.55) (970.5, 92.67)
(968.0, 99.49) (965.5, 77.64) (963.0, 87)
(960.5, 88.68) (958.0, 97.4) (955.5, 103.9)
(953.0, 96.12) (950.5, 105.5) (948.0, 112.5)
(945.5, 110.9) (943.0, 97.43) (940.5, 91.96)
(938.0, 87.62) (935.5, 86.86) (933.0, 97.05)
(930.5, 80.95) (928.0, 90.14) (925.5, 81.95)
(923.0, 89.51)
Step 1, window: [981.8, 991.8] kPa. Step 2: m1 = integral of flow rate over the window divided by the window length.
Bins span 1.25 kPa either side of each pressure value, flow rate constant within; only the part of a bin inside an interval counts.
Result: 89.7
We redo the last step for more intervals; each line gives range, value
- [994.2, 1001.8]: 89.8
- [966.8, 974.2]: 94.6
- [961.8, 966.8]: 82.4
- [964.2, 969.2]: 88.4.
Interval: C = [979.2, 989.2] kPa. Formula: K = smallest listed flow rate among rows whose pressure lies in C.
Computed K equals 87.18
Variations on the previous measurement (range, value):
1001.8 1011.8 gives 87.21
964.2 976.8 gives 77.64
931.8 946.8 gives 86.86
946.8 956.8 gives 96.12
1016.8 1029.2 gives 88.04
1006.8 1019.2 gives 87.42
